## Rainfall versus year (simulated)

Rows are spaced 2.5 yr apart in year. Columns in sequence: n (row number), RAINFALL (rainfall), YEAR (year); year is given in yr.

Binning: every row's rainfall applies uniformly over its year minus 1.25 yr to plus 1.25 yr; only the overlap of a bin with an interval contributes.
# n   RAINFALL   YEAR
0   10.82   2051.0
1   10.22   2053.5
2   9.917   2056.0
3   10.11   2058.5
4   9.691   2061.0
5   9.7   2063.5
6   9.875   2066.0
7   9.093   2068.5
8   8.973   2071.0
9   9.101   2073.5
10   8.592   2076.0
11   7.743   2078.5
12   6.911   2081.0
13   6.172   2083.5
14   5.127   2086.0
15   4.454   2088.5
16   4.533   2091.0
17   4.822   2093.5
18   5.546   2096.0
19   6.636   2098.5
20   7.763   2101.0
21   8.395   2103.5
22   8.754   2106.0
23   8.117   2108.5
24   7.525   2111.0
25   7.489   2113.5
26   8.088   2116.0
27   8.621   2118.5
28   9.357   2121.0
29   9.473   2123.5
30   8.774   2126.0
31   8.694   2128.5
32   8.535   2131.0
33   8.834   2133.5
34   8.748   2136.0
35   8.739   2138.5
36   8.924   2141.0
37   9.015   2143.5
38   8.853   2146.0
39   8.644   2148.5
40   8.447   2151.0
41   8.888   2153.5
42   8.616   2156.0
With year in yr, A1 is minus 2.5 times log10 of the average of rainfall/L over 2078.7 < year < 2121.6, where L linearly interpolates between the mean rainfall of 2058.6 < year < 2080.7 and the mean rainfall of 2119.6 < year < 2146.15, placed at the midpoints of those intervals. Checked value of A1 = 0.28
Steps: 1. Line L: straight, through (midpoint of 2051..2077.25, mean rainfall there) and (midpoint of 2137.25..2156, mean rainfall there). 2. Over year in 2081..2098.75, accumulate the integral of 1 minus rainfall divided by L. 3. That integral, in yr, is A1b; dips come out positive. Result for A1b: 7.5 yr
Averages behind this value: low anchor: 9.59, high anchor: 8.78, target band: 5.36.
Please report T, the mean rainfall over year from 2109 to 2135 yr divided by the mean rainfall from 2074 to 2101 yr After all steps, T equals 1.4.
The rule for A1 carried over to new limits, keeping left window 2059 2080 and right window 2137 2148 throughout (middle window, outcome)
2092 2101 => 0.455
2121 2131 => -0.006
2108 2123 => 0.086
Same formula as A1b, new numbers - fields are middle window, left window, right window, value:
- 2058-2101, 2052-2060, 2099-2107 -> 8.2 yr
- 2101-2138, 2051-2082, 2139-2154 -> 1.8 yr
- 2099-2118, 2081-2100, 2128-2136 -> -3.2 yr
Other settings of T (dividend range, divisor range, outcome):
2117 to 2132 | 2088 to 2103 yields 1.53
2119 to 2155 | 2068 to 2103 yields 1.30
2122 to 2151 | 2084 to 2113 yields 1.35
